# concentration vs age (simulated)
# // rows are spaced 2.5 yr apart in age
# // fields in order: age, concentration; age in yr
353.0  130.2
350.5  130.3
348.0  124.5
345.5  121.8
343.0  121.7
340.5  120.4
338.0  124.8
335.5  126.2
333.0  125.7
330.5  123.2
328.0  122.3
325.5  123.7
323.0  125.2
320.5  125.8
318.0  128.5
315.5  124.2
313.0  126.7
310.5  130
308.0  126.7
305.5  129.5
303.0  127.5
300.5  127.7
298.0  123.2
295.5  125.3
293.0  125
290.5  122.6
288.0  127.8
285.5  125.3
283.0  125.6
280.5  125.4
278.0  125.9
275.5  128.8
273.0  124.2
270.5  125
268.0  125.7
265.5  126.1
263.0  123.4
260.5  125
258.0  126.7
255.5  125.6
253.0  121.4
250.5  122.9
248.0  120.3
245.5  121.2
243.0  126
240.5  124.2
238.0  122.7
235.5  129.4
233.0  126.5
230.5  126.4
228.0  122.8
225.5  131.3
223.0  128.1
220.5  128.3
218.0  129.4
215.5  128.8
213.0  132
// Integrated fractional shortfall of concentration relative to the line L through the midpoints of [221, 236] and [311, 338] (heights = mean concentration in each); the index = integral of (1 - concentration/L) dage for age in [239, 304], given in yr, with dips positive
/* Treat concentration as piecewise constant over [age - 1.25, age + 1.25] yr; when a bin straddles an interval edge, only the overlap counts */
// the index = 0.8 yr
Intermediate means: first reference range 127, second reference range 125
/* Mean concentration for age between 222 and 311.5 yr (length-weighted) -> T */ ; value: 126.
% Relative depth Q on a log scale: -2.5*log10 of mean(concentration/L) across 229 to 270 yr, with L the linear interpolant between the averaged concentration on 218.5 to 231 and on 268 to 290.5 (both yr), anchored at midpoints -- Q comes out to 0.02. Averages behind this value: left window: 128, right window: 126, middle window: 125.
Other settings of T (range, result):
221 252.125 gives 125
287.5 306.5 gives 126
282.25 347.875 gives 125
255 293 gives 126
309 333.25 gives 126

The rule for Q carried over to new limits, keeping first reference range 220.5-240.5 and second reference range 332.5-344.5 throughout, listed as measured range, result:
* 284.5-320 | -0.02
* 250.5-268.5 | 0.01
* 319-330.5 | 0.00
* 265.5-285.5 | 0.00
